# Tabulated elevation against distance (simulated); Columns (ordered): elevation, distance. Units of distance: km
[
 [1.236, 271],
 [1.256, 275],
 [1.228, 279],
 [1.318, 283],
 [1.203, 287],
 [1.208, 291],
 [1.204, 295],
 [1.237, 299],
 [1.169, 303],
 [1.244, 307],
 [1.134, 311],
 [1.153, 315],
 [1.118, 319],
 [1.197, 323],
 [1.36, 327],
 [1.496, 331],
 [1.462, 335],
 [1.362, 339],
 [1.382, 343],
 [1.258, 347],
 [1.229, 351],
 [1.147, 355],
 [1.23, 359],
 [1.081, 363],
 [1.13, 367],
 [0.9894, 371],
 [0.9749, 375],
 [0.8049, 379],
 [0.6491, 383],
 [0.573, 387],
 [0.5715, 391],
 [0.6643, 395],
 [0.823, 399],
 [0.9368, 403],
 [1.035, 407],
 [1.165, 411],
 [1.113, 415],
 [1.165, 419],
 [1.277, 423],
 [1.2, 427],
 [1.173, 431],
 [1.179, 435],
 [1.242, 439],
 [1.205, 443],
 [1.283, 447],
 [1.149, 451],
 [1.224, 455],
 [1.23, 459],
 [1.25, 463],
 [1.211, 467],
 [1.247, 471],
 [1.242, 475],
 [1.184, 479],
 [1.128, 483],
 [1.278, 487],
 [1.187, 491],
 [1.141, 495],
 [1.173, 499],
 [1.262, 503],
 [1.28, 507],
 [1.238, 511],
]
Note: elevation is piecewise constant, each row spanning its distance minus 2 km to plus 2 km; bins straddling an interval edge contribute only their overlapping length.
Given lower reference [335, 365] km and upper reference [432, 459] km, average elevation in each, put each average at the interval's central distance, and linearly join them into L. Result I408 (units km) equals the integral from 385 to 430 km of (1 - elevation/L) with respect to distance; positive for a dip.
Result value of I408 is 9.8 km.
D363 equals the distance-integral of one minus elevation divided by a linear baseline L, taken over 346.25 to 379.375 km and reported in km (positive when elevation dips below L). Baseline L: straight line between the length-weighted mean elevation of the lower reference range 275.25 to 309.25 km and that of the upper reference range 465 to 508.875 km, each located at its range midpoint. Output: 3.3 km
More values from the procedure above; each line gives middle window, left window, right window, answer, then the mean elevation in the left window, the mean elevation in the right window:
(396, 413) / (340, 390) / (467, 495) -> 1.9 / 1.03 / 1.21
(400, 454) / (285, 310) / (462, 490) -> 2.5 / 1.21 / 1.22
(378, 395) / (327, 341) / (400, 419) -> 7.7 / 1.43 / 1.06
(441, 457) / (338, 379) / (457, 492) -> -0.1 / 1.16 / 1.22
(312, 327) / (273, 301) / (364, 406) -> -1.1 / 1.24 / 0.823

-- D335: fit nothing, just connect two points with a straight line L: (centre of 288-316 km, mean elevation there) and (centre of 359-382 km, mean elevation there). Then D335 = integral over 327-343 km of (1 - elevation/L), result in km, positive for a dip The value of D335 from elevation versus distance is -4.7 km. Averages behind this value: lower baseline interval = 1.19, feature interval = 1.42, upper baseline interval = 1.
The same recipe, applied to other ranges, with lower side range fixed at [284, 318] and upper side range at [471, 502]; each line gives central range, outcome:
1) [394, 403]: 3.01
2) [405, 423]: 0.89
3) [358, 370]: 0.69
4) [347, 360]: -0.14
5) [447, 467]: -0.40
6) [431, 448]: -0.30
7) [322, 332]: -1.31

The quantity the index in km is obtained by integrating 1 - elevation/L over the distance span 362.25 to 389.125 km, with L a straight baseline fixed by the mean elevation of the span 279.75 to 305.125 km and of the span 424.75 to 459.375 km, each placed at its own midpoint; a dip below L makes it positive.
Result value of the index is 7.5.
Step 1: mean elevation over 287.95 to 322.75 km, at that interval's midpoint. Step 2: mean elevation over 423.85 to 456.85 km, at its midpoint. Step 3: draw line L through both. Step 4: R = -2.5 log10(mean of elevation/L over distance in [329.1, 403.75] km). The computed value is 0.15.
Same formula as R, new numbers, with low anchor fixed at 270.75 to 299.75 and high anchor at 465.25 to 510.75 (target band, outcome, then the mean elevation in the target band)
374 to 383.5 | 0.44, 0.818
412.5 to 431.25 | 0.03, 1.19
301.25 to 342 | -0.04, 1.27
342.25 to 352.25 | -0.05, 1.28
